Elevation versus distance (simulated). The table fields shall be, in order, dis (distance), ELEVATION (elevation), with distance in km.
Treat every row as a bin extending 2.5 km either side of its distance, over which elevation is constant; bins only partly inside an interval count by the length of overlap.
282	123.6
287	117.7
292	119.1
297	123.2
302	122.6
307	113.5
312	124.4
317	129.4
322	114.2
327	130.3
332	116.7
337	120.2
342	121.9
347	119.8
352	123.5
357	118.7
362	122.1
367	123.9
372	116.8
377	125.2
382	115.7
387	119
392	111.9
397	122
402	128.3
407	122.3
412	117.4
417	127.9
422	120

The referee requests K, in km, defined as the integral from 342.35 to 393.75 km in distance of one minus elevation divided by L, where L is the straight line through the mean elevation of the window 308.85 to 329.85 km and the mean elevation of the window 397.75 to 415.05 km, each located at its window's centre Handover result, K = 1.5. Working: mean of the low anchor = 124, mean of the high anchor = 123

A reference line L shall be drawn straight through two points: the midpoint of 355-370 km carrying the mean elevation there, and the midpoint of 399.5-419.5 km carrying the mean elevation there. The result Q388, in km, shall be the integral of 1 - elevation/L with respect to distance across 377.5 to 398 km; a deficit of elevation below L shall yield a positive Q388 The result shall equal 0.9 km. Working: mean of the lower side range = 122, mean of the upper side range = 124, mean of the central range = 118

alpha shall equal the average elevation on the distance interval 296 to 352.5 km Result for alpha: 122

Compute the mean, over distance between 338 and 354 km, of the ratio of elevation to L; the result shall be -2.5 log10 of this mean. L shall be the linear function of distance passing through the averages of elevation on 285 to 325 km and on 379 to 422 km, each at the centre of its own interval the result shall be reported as -0.01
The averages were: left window 121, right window 121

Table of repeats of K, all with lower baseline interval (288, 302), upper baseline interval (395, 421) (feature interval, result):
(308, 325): -0.1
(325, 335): -0.1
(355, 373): 0.3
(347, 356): 0.0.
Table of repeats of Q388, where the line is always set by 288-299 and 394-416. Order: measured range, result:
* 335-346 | 0.05 km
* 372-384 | 0.22 km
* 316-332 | -0.24 km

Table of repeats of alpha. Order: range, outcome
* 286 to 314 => 120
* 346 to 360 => 121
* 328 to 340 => 120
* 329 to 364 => 121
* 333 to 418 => 121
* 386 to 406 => 121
